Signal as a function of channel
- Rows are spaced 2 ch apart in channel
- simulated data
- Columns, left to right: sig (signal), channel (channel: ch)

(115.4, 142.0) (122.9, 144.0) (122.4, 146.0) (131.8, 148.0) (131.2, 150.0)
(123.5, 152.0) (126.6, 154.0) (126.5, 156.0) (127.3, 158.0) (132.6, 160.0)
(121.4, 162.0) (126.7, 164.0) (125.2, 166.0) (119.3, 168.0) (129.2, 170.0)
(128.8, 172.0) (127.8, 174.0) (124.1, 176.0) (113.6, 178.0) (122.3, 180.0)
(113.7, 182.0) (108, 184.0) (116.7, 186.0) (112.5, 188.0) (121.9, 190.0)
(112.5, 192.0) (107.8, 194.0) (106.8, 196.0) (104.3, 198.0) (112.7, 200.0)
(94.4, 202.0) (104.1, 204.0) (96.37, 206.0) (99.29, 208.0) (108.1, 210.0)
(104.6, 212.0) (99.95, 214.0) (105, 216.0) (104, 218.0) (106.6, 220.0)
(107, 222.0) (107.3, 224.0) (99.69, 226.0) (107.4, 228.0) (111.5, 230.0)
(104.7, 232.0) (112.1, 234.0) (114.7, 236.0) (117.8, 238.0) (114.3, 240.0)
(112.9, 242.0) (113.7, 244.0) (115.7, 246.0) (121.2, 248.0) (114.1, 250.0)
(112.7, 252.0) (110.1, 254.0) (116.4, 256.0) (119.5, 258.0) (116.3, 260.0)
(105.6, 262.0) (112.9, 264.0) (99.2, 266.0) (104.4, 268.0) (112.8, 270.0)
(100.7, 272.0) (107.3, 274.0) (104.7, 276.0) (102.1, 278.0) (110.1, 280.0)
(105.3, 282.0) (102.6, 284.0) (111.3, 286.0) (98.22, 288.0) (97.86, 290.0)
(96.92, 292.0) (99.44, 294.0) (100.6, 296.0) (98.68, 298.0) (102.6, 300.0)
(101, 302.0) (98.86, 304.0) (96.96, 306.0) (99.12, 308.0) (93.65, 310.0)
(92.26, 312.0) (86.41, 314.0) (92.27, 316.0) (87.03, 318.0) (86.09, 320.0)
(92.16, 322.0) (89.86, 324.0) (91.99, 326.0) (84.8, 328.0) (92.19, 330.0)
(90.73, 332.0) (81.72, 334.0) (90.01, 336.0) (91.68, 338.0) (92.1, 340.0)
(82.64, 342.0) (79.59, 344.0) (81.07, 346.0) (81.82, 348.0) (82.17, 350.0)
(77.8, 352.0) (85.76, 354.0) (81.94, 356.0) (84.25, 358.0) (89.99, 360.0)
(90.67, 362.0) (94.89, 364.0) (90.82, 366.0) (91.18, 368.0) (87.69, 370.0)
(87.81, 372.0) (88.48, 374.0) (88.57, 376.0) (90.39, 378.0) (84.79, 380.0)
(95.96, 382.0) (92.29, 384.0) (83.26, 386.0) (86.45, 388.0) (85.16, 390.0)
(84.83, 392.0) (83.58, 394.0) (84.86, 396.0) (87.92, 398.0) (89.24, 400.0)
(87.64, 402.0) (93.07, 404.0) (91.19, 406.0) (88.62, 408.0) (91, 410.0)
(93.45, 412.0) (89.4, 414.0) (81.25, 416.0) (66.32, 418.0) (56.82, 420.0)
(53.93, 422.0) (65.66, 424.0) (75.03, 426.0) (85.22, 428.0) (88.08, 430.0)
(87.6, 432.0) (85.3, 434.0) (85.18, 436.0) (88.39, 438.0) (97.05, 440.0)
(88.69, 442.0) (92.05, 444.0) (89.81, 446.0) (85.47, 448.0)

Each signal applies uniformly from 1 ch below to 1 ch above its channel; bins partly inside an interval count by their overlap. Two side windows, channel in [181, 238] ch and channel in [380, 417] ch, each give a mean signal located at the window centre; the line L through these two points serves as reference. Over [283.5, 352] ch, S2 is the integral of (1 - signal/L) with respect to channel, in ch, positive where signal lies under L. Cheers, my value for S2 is 3.0 ch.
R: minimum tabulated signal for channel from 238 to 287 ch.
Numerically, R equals 99.2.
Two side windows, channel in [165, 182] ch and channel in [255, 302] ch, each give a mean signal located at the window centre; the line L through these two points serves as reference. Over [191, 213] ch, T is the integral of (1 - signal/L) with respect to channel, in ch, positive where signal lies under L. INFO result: 2.55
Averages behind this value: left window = 123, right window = 105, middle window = 105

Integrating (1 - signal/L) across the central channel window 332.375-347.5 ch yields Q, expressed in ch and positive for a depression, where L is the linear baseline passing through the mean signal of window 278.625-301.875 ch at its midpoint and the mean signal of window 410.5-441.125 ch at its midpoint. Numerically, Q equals 1.4 ch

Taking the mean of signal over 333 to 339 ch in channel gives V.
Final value 87.8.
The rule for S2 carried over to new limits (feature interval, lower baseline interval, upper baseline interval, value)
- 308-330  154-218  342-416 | 1.3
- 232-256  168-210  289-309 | -1.8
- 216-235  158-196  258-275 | 1.2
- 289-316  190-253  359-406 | 0.4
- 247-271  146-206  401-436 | -1.4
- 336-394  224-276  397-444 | 3.4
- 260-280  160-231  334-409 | -0.9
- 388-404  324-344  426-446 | 0.3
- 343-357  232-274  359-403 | 1.9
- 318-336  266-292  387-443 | 1.5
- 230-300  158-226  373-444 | -3.3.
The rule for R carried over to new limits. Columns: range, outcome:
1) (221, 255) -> 99.69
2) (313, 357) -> 77.8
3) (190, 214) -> 94.4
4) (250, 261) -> 110.1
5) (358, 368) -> 84.25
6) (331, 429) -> 53.93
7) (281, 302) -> 96.92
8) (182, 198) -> 104.3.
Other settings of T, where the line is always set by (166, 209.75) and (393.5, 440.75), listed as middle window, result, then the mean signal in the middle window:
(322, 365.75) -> 2.8 ch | 86.8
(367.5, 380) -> 0.0 ch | 88.6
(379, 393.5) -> 0.0 ch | 87.4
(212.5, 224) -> 0.5 ch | 105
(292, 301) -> -0.1 ch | 100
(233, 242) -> -0.7 ch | 115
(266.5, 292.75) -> -0.8 ch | 104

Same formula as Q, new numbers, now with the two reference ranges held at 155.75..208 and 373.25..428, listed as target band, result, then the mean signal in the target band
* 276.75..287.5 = -0.5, 106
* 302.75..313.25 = 0.2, 96.1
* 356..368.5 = 0.0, 89.6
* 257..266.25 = -0.6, 112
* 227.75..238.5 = -0.3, 111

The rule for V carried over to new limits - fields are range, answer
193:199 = 106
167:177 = 126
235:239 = 116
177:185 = 114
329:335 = 88.2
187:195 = 114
